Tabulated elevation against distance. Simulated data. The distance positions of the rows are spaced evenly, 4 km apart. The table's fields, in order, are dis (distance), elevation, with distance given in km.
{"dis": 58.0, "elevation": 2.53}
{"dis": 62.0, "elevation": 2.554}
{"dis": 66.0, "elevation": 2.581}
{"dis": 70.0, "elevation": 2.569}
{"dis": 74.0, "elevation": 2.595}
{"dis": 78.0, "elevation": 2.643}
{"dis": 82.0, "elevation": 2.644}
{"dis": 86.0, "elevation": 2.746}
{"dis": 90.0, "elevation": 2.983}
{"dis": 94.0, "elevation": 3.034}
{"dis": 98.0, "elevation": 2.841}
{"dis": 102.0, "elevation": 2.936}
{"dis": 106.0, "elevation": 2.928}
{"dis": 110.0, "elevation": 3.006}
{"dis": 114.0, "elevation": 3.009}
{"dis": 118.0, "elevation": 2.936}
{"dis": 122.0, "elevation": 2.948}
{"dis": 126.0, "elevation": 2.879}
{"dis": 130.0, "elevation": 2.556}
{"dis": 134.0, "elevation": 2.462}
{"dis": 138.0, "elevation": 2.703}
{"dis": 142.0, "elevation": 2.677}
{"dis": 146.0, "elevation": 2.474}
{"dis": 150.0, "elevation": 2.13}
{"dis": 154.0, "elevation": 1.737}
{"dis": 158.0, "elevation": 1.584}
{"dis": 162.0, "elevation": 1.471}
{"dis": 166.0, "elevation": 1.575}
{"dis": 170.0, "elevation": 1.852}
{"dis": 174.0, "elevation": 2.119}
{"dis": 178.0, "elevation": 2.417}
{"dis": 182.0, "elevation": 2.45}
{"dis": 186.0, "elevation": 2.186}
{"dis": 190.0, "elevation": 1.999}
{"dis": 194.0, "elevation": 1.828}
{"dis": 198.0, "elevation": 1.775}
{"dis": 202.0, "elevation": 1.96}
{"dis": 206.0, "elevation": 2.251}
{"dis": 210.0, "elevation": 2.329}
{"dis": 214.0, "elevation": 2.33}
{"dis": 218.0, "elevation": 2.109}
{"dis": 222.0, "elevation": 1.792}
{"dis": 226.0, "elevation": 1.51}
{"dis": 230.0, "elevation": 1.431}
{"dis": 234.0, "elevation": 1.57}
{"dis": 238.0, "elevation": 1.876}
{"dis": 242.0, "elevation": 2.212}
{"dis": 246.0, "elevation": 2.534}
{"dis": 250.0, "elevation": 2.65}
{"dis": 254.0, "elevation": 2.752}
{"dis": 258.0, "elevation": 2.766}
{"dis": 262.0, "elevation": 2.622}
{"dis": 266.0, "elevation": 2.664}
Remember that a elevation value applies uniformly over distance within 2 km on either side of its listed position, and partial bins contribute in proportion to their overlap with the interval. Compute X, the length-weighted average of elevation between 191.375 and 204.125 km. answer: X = 1.87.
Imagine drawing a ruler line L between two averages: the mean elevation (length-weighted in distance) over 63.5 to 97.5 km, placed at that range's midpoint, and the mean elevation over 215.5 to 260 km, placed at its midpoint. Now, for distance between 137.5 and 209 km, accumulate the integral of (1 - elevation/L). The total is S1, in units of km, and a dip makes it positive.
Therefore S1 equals 9.29 km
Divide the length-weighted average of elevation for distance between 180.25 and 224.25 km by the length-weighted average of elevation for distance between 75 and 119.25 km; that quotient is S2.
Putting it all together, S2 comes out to 0.73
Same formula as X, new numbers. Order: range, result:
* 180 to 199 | 2.06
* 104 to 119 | 2.97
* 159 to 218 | 2.03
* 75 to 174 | 2.52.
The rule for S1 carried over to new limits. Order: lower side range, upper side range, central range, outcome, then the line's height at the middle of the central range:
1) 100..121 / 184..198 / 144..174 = 6.6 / 2.37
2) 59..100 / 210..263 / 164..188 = 2.8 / 2.38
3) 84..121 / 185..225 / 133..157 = 2.3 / 2.56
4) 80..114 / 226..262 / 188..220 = 4.3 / 2.39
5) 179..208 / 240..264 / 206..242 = 6.5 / 2.34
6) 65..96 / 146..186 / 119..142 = -4.4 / 2.28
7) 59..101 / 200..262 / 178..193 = 0.7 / 2.32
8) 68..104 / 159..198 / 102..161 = -4.3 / 2.38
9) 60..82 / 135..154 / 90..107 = -2.8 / 2.53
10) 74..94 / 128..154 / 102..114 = -1.6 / 2.63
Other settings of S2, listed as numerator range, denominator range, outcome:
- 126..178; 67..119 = 0.76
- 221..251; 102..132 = 0.67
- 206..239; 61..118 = 0.68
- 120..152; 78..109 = 0.91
